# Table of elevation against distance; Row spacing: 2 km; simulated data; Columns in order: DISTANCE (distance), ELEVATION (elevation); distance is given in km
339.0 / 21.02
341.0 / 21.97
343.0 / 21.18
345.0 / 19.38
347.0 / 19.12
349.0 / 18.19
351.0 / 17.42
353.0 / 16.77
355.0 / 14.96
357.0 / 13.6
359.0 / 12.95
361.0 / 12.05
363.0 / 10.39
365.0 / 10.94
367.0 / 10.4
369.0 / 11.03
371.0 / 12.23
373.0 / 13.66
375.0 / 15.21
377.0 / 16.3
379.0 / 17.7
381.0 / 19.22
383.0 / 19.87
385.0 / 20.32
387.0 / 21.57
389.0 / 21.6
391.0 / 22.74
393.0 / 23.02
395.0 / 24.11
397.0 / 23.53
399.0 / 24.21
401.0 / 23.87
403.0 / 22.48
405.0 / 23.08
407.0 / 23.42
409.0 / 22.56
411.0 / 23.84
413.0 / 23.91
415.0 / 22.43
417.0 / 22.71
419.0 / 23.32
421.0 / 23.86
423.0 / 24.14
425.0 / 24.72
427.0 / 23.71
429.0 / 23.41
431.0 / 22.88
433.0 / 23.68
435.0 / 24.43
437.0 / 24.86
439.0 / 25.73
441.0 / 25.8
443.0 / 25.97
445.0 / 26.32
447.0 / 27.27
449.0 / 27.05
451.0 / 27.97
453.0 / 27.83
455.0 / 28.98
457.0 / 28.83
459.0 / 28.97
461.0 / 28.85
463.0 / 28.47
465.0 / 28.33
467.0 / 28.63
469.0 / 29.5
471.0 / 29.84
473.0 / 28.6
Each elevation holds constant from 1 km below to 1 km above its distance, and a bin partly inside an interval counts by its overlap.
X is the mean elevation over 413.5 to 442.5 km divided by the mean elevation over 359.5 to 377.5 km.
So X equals 1.94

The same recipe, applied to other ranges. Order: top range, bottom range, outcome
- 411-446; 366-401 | 1.29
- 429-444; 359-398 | 1.45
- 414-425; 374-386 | 1.29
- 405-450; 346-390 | 1.55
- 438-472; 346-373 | 2.02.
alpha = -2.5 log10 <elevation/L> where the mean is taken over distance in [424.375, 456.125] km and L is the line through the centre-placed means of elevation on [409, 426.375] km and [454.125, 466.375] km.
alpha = 0.03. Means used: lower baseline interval 23.6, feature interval 25.7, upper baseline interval 28.7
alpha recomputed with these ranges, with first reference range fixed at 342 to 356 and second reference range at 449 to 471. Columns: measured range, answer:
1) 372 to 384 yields 0.23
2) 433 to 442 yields 0.06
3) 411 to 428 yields 0.05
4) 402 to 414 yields 0.02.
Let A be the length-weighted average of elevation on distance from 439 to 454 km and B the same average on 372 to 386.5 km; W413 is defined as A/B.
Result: 1.5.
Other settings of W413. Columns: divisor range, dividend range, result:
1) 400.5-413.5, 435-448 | 1.11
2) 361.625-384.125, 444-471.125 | 1.98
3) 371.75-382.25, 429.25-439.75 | 1.48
